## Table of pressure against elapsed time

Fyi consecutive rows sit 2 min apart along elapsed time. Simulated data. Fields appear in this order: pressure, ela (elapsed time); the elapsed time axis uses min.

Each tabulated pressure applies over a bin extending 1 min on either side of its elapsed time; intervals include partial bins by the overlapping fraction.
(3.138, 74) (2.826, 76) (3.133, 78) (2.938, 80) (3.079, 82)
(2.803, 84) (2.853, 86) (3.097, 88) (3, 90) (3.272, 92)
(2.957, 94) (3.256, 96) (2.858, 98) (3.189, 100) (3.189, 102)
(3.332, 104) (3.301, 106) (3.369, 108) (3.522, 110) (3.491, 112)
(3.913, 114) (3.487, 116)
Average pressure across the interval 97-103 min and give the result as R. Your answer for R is 3.08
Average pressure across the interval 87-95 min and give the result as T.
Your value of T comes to 3.08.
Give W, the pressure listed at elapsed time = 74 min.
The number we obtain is 3.138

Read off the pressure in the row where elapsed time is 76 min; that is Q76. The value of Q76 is 2.826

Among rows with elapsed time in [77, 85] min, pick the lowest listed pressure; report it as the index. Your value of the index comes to 2.803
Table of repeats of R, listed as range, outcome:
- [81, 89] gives 2.96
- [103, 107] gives 3.32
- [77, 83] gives 3.05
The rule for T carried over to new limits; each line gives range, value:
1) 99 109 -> 3.28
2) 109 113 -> 3.51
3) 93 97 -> 3.11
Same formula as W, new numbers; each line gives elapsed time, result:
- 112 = 3.491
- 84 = 2.803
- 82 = 3.079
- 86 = 2.853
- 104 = 3.332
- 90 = 3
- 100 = 3.189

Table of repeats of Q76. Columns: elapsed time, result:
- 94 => 2.957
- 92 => 3.272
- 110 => 3.522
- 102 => 3.189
